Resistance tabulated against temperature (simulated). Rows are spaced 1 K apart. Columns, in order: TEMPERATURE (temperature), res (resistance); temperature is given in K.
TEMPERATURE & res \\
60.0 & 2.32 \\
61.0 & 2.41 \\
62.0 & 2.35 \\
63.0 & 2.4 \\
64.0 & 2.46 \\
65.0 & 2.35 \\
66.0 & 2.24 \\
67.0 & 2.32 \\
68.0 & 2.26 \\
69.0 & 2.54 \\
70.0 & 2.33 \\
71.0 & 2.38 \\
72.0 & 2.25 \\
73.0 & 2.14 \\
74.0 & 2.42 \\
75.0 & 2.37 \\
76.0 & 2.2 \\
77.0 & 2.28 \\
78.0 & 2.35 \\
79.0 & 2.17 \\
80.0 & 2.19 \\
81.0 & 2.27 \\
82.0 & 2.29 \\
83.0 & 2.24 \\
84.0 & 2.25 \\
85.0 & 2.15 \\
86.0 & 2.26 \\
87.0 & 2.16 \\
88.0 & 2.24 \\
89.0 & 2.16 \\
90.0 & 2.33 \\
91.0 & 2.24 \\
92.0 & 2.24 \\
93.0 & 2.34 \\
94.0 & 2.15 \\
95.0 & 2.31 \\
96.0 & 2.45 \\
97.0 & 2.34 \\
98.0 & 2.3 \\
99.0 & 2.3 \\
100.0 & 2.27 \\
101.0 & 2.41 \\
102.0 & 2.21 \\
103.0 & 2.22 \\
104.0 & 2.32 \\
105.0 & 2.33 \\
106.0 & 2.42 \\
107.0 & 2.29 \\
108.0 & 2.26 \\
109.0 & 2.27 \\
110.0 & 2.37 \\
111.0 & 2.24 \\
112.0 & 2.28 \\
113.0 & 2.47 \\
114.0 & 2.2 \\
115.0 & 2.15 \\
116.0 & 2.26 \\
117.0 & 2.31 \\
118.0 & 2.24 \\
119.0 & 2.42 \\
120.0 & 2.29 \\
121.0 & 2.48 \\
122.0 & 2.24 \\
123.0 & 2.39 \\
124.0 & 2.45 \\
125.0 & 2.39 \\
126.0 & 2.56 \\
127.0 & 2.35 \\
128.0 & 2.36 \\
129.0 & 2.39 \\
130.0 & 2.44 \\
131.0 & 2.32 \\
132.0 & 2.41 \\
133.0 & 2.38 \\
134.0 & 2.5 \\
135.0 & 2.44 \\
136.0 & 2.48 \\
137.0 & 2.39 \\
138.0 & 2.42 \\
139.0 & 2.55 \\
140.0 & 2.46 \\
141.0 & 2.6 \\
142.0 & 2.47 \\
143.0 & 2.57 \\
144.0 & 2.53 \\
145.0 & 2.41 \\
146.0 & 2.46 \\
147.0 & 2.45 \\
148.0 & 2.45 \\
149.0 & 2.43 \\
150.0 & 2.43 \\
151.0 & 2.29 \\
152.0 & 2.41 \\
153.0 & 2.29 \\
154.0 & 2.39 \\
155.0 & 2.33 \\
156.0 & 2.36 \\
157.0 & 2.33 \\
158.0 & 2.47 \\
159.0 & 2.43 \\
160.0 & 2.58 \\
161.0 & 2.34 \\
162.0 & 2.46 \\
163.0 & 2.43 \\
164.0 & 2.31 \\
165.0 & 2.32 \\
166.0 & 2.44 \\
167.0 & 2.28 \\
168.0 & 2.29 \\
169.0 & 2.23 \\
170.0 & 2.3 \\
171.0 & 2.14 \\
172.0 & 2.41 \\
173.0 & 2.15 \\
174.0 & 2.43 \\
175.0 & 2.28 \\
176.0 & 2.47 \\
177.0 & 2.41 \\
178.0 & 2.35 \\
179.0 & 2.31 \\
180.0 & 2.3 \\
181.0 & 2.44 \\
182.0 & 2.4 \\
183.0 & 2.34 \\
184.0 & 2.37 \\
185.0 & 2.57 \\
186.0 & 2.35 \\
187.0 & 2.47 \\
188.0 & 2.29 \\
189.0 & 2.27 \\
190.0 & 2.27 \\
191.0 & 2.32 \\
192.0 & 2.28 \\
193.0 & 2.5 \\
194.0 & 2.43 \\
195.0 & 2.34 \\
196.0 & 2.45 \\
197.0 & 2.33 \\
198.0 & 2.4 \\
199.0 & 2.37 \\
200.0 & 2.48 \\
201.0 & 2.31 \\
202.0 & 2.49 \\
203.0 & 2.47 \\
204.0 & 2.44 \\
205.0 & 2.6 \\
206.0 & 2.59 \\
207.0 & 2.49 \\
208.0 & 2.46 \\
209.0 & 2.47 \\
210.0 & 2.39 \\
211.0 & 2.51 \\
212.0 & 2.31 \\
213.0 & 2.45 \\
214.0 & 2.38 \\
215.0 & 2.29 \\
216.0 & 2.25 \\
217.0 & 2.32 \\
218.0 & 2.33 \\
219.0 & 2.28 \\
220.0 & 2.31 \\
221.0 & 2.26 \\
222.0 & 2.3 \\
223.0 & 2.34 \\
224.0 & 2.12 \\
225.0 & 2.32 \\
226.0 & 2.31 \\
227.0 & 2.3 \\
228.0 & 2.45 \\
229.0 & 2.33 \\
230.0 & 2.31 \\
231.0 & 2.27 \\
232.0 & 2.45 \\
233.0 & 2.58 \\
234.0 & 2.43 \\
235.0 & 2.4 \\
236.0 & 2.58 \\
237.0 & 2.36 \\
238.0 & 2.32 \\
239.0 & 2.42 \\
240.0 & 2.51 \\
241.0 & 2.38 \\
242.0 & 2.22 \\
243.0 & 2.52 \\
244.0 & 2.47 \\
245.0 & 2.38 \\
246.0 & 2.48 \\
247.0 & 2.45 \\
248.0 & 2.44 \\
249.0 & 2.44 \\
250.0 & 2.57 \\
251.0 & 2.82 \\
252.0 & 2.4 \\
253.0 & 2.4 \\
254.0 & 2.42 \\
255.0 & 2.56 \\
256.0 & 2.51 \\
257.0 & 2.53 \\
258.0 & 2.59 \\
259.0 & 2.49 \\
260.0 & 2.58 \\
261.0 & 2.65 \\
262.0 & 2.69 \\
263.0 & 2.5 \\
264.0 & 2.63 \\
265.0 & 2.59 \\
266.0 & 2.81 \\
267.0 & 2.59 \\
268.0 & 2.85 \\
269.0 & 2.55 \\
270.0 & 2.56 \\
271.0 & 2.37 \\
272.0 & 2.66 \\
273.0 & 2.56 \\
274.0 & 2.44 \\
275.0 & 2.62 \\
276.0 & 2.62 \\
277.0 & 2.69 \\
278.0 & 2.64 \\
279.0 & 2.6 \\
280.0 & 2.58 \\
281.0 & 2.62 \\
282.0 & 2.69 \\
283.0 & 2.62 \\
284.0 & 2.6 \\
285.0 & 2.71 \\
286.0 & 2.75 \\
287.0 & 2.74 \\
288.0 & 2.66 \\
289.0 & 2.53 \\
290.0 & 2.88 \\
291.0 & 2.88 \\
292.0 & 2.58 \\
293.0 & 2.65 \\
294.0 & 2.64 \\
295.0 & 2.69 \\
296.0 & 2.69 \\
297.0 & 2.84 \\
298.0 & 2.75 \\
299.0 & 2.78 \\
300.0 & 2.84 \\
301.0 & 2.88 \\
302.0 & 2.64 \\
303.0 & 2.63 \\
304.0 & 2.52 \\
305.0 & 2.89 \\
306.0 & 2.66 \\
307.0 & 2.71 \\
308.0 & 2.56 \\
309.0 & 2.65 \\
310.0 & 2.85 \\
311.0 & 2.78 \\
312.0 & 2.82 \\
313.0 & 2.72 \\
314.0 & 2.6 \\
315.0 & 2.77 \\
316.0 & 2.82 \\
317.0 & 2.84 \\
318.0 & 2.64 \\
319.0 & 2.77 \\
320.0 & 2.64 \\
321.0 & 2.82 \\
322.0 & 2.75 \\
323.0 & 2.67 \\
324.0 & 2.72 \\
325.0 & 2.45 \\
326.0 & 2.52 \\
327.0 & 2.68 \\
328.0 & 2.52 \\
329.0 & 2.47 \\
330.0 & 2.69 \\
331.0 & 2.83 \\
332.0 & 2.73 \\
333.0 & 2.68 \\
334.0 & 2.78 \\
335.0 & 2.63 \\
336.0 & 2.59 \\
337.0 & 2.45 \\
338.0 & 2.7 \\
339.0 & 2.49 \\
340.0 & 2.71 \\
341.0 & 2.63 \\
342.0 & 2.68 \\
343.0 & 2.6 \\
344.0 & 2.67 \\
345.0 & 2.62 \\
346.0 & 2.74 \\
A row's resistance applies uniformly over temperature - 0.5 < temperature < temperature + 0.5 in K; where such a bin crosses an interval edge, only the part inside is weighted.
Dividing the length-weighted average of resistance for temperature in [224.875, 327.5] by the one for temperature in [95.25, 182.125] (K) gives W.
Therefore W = 1.1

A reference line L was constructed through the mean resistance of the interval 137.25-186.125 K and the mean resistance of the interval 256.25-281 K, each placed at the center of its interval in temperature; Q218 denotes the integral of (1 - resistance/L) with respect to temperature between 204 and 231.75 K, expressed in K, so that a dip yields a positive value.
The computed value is 1.5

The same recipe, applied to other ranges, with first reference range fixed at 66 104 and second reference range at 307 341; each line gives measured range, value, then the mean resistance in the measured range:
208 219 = 0.5 K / 2.37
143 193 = 0.9 K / 2.37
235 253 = 0.6 K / 2.45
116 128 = -0.1 K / 2.37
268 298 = -0.5 K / 2.65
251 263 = 0.1 K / 2.54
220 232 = 1.0 K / 2.31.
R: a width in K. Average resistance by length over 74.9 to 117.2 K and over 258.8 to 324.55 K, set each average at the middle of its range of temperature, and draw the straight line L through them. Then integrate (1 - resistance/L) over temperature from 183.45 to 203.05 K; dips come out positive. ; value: 0.71 K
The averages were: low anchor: 2.27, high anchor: 2.68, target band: 2.39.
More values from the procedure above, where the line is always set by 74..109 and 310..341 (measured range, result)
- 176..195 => 0.5 K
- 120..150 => -1.1 K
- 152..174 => 0.4 K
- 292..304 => -0.4 K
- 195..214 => 0.2 K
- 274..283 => -0.1 K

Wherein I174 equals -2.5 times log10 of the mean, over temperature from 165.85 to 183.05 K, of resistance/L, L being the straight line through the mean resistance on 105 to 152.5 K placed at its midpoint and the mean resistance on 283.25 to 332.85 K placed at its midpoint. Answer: 0.06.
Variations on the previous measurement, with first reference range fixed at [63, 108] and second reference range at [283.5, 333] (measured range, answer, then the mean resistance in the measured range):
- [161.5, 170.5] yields 0.045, 2.34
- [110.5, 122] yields 0.022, 2.3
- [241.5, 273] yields 0.029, 2.54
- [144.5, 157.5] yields 0.011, 2.39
